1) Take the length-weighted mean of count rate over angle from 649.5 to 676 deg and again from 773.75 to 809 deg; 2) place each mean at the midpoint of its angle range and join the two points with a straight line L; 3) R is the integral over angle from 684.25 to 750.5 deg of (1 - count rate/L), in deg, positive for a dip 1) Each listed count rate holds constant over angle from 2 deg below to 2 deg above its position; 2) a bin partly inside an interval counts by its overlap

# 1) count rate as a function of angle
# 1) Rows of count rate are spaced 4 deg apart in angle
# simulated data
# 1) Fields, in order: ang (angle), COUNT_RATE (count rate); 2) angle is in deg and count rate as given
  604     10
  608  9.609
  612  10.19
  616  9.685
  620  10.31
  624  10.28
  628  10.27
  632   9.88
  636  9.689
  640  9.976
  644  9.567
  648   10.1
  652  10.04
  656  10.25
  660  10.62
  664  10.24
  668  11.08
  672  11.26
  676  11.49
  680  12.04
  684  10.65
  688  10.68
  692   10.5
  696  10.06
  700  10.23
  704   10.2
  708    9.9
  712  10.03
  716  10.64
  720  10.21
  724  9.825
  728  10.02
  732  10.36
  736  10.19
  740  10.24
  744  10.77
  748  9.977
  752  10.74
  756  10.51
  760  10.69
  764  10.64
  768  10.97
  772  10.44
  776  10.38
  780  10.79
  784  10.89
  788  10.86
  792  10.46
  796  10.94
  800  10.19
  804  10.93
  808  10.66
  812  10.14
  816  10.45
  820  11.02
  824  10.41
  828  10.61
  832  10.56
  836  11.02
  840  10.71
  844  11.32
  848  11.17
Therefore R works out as 2.5 deg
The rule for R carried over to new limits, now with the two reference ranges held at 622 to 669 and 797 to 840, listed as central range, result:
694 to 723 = 0.4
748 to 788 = -0.7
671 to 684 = -1.6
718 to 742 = 0.5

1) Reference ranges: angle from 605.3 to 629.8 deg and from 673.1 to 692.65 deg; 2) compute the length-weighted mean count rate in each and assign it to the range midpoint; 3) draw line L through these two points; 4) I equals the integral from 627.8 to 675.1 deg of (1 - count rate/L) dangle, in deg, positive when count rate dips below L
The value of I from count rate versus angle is 1.5 deg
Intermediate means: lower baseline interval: 10.1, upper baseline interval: 11.1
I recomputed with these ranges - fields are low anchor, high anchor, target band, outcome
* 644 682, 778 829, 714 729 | 0.7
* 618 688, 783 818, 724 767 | 0.6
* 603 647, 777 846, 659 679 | -1.7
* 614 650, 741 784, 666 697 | -2.4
